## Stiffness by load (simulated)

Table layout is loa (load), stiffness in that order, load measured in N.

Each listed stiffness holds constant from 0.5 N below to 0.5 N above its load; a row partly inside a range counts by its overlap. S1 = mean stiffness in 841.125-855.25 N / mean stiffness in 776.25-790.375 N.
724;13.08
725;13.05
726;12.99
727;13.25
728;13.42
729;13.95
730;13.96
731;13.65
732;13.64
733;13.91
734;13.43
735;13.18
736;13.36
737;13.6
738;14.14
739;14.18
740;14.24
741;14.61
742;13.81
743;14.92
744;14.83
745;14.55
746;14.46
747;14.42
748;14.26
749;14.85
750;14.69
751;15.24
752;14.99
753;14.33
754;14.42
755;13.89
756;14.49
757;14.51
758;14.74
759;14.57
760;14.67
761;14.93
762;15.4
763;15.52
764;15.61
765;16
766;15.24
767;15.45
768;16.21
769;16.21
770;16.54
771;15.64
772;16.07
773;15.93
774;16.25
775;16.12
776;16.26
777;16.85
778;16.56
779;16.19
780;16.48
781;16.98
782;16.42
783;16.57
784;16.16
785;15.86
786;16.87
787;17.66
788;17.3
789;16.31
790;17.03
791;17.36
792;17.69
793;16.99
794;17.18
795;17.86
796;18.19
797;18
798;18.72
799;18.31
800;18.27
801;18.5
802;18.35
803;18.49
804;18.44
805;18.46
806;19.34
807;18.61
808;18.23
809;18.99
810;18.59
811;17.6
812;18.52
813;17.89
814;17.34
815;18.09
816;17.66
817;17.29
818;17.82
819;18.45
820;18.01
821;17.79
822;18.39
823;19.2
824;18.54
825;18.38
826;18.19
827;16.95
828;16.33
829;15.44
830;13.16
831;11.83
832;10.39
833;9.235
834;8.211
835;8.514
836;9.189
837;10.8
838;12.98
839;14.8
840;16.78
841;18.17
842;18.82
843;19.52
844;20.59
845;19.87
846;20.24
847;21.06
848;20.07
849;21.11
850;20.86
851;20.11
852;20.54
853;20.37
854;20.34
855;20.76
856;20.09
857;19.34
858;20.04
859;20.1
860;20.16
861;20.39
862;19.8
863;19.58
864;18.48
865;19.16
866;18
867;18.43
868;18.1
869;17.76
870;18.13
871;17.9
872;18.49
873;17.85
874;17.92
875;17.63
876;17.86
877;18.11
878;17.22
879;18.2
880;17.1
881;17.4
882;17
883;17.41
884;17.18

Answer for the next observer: 1.22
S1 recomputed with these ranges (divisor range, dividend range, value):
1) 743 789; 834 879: 1.17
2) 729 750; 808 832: 1.22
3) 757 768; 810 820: 1.18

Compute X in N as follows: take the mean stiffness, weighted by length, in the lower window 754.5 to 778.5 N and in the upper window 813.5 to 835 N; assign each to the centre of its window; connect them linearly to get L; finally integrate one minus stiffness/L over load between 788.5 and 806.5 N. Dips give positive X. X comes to -2.57 N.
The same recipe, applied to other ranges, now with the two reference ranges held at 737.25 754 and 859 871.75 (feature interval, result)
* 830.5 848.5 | 2.92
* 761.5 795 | -1.51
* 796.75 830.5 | -1.96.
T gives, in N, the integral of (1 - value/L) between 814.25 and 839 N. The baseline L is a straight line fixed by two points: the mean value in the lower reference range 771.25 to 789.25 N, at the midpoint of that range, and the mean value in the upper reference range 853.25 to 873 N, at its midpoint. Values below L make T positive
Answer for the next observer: 4.0 N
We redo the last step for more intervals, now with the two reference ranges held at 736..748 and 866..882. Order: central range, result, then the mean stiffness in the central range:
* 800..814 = -2.1 N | 18.4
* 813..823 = -1.0 N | 17.9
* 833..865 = -1.5 N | 18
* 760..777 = -0.9 N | 15.8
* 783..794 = -1.0 N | 16.9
